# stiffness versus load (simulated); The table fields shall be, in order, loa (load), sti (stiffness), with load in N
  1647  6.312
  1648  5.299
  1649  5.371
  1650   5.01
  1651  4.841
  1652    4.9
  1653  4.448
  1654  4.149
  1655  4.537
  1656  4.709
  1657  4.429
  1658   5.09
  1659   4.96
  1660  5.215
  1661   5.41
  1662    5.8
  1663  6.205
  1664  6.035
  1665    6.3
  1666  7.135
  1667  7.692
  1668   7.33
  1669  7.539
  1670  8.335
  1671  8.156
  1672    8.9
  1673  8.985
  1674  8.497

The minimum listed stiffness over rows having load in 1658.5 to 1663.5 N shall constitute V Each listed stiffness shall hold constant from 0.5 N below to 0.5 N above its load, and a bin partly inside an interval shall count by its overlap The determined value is 4.96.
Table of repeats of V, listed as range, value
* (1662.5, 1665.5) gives 6.035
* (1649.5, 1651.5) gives 4.841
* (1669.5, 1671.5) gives 8.156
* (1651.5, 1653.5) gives 4.448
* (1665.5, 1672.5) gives 7.135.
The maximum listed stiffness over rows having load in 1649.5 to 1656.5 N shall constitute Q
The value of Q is 5.01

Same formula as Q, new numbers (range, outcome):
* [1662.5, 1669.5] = 7.692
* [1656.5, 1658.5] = 5.09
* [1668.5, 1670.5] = 8.335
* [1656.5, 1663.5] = 6.205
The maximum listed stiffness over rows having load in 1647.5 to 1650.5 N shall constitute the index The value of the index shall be 5.371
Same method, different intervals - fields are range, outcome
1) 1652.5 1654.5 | 4.448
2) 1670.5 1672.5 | 8.9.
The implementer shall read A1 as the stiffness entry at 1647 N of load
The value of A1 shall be 6.312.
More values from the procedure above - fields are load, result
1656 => 4.709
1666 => 7.135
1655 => 4.537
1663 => 6.205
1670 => 8.335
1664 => 6.035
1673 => 8.985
